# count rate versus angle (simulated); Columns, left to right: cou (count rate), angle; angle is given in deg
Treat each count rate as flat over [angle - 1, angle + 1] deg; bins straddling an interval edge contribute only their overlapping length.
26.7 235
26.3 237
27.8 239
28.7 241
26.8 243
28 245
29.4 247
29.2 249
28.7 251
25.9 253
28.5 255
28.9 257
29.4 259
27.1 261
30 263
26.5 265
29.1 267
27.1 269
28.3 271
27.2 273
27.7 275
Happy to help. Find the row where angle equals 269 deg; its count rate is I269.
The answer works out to 27.1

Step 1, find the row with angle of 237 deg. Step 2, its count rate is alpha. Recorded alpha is 26.3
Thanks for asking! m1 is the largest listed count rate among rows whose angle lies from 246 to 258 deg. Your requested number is 29.4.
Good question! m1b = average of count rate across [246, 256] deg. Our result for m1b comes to 28.3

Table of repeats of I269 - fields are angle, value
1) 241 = 28.7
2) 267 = 29.1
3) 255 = 28.5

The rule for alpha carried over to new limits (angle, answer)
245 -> 28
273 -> 27.2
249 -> 29.2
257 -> 28.9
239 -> 27.8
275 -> 27.7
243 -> 26.8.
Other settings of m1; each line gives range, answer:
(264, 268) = 29.1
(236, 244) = 28.7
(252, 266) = 30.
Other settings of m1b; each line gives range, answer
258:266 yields 28.2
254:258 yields 28.7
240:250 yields 28.4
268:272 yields 27.7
